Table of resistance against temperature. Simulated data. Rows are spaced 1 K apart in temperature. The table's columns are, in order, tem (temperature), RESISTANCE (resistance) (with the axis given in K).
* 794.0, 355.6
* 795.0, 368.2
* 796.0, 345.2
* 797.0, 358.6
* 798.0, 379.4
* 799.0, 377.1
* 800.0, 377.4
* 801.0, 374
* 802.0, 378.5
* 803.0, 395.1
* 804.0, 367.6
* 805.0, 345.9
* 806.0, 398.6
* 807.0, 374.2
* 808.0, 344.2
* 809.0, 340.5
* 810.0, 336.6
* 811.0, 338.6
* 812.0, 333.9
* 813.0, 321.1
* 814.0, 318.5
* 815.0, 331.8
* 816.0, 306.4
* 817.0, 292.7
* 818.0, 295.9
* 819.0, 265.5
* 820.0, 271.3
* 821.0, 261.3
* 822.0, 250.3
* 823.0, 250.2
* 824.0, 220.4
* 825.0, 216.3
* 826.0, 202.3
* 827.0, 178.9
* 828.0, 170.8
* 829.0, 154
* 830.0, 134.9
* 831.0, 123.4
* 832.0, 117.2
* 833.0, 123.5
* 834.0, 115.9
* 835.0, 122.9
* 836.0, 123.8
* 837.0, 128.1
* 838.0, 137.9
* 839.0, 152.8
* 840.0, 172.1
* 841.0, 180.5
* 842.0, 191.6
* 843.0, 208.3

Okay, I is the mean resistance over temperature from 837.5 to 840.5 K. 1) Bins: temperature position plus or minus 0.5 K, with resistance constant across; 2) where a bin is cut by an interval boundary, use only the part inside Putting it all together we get 154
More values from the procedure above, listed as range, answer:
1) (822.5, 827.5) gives 214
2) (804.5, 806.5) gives 372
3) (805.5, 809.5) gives 364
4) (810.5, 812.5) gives 336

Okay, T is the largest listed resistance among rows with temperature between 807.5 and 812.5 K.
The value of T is 344.2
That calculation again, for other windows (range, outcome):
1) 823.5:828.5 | 220.4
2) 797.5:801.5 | 379.4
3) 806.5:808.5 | 374.2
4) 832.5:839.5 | 152.8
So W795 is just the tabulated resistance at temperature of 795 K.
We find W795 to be 368.2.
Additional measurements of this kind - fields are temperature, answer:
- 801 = 374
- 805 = 345.9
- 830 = 134.9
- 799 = 377.1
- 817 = 292.7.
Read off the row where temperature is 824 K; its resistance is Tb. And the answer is 220.4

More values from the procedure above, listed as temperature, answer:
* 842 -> 191.6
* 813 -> 321.1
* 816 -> 306.4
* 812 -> 333.9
